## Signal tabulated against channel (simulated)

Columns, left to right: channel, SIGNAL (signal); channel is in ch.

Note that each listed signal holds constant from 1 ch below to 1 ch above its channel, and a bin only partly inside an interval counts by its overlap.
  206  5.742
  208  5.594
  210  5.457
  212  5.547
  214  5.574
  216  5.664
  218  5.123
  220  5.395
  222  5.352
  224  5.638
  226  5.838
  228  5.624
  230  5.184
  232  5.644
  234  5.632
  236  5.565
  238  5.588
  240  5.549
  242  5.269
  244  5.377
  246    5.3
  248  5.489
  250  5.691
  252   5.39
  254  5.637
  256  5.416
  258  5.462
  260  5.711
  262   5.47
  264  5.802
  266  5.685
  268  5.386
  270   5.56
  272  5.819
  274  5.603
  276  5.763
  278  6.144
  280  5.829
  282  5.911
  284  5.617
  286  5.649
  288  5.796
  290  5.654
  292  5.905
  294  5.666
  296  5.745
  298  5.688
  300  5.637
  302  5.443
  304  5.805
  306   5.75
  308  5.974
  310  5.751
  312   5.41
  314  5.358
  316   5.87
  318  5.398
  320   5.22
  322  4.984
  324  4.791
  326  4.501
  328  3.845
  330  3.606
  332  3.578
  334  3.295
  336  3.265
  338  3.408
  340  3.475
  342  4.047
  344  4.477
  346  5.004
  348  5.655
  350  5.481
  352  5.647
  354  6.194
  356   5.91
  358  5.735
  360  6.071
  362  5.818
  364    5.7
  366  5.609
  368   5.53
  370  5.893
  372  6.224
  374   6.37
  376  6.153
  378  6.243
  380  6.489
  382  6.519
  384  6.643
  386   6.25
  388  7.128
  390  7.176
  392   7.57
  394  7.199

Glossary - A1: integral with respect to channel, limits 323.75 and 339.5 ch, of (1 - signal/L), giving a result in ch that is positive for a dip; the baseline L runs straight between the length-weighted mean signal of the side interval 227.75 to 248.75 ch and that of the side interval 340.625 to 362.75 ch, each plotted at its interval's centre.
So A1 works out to 4.9 ch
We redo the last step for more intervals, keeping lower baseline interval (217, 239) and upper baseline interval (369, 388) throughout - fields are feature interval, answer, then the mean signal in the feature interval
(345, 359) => 1.23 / 5.66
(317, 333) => 4.12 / 4.49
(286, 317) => 1.17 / 5.7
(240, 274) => 0.83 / 5.53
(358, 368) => 0.80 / 5.77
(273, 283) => -0.11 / 5.85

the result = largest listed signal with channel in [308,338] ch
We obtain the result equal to 5.974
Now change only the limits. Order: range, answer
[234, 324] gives 6.144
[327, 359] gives 6.194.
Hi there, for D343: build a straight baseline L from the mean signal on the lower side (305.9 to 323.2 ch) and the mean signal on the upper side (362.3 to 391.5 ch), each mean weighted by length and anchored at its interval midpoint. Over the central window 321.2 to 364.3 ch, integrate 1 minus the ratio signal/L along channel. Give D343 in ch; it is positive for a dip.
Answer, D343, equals 8.4 ch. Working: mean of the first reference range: 5.5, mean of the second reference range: 6.29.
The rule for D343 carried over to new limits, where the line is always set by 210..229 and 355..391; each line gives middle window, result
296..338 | 7.07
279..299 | 0.28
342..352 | 1.62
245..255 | 0.28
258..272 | 0.28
